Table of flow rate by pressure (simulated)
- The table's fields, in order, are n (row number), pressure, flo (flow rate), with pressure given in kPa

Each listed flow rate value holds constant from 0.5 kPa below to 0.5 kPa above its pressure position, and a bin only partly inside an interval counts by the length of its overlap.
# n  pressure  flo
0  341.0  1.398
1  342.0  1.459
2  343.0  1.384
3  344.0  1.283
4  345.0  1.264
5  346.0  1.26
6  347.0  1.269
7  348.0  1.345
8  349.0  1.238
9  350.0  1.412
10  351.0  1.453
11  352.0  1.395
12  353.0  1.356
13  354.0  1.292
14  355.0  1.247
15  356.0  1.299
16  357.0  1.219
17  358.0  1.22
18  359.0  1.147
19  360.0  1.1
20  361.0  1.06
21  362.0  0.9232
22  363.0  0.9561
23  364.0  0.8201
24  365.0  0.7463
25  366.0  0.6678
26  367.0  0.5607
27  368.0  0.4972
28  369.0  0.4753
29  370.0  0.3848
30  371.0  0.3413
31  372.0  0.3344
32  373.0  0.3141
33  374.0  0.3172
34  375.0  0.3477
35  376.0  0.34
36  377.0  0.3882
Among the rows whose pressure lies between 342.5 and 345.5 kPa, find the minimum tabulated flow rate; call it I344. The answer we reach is 1.264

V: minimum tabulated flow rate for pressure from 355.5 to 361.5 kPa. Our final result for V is 1.06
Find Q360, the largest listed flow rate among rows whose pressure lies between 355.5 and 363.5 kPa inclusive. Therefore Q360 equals 1.299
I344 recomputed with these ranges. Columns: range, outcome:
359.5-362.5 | 0.9232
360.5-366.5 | 0.6678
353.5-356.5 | 1.247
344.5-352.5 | 1.238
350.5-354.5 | 1.292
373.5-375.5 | 0.3172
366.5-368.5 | 0.4972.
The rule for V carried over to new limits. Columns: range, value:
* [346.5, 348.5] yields 1.269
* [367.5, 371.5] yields 0.3413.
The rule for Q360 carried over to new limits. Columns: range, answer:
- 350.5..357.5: 1.453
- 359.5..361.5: 1.1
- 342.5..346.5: 1.384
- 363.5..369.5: 0.8201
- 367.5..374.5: 0.4972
